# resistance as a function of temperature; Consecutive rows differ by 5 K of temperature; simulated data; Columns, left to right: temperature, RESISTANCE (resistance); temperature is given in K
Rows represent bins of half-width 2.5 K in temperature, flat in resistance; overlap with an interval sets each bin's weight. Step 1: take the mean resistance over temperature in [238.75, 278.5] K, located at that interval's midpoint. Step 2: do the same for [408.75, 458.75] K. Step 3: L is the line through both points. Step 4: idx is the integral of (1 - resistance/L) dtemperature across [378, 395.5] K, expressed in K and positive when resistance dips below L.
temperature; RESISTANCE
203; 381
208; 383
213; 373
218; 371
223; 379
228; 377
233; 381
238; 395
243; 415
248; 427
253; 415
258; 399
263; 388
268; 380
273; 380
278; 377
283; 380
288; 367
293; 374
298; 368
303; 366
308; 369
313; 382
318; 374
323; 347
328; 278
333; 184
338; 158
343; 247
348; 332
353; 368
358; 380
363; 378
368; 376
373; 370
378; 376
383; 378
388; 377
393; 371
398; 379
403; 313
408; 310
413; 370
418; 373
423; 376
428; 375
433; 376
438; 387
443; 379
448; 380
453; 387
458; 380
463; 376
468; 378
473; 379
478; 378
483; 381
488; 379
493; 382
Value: 0.30 K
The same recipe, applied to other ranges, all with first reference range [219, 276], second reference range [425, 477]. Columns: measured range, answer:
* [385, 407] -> 1.51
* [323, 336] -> 4.61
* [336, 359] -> 5.47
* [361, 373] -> 0.31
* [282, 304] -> 1.11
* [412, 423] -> 0.26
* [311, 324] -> 0.64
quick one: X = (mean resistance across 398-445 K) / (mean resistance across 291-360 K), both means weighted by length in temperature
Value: 1.1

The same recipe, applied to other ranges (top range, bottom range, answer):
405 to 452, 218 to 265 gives 0.93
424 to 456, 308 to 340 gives 1.29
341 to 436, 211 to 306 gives 0.94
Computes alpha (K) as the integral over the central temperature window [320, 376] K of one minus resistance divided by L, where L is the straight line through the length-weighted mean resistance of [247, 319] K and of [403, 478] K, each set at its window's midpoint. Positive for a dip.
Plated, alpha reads 9.76 K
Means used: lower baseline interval 382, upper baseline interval 371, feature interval 312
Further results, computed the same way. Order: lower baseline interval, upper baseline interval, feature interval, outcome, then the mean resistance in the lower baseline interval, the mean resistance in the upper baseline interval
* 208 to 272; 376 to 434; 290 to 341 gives 8.0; 391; 364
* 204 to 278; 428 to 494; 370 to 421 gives 2.8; 390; 380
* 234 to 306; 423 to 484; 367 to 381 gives 0.3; 388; 379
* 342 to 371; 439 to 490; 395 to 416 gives 1.2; 352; 380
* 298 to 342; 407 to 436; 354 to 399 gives -4.6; 309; 366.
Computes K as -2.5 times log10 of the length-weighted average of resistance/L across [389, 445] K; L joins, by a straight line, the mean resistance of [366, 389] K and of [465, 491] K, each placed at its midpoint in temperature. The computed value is 0.04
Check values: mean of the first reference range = 375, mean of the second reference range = 379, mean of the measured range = 365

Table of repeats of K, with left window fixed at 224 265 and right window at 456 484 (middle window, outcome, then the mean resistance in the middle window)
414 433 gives 0.02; 374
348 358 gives 0.08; 362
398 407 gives 0.16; 331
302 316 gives 0.06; 373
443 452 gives 0.00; 381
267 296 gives 0.06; 376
